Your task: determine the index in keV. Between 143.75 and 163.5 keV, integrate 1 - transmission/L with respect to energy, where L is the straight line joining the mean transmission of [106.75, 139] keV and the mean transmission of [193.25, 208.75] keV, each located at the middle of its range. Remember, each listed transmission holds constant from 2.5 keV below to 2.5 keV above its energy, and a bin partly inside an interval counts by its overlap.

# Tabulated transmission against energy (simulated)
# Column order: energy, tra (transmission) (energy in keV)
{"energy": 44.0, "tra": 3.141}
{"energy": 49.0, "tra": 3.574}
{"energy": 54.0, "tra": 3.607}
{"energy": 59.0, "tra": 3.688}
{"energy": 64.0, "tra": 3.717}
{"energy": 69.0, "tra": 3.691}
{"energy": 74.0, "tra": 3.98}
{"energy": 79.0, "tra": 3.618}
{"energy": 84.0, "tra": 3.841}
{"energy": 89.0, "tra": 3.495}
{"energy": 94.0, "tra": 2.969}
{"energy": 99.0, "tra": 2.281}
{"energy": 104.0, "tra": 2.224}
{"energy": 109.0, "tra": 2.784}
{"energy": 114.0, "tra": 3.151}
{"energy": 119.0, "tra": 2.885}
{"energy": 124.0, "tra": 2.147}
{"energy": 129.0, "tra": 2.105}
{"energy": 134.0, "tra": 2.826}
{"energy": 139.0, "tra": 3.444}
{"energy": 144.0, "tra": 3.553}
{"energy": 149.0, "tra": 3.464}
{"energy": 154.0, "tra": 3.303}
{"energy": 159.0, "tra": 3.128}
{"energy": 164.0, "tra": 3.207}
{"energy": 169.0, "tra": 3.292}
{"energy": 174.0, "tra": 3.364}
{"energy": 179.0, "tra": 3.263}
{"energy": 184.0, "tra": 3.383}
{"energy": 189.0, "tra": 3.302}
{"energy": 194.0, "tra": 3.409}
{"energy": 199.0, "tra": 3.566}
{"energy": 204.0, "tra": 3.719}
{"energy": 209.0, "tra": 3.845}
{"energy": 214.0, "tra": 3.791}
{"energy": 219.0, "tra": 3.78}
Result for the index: -1.7 keV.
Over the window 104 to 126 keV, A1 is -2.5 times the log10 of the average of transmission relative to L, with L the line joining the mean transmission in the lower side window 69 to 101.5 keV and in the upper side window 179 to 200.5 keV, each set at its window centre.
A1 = 0.25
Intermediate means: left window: 3.39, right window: 3.39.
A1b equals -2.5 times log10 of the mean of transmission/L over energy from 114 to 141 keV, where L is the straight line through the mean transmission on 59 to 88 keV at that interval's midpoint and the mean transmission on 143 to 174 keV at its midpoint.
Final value 0.27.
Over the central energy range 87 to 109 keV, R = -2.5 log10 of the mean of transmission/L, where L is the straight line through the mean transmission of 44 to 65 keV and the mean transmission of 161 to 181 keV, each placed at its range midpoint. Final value 0.26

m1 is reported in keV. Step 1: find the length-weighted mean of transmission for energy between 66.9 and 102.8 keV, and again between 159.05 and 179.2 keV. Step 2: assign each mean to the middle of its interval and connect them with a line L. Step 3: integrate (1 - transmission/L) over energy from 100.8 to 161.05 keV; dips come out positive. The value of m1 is 7.3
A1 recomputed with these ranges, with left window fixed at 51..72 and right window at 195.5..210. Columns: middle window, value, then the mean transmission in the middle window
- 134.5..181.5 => 0.11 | 3.31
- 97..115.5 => 0.38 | 2.59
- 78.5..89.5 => 0.00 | 3.69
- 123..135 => 0.50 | 2.33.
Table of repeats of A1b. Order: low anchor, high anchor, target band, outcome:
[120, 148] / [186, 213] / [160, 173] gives -0.012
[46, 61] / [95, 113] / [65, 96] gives -0.190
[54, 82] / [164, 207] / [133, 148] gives 0.060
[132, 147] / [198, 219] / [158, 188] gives 0.075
